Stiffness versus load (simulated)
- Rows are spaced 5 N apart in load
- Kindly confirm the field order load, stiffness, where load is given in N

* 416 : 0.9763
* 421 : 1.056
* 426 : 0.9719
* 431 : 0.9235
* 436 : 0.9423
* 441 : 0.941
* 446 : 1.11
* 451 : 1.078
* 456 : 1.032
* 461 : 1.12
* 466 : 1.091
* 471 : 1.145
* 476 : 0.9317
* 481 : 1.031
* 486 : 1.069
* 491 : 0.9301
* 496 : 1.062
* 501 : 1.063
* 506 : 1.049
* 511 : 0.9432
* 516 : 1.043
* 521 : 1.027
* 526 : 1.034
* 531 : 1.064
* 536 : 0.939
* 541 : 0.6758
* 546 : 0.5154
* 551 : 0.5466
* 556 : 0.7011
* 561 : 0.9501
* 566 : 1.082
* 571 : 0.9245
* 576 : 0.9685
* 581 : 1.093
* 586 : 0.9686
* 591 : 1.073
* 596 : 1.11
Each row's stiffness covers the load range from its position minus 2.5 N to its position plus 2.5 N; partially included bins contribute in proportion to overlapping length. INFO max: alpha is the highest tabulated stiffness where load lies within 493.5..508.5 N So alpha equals 1.063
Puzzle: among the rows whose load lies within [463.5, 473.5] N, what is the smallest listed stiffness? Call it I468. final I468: 1.091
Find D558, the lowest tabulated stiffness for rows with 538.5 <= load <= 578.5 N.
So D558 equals 0.5154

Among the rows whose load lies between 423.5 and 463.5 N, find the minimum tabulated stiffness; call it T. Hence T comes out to 0.9235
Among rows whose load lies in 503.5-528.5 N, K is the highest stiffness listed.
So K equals 1.049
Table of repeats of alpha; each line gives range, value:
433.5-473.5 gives 1.145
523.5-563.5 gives 1.064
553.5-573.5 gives 1.082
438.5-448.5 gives 1.11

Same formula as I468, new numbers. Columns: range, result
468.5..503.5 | 0.9301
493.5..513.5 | 0.9432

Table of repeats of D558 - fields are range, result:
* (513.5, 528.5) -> 1.027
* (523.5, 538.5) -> 0.939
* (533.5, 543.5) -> 0.6758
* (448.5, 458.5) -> 1.032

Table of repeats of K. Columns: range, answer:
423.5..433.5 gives 0.9719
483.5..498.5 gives 1.069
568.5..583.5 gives 1.093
